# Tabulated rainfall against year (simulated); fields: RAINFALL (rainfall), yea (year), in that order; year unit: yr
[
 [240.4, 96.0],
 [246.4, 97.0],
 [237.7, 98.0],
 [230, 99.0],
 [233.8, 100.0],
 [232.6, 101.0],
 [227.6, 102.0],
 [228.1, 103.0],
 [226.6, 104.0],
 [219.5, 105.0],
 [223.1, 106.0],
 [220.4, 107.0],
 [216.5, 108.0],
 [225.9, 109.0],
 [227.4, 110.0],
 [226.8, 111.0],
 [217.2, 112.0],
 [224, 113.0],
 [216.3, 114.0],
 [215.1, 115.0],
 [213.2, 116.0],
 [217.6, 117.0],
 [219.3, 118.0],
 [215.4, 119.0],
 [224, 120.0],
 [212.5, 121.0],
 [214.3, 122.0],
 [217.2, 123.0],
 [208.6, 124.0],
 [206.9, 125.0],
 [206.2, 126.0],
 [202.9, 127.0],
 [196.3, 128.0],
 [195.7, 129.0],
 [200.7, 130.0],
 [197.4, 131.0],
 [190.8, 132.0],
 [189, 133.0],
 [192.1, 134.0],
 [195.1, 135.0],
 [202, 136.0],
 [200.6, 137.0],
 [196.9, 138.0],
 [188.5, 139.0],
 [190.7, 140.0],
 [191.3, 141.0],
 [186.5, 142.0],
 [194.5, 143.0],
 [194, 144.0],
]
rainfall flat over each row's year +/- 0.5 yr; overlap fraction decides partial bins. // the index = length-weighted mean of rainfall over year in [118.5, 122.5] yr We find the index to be 217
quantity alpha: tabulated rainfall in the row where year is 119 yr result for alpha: 215.4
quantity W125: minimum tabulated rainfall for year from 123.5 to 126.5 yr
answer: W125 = 206.2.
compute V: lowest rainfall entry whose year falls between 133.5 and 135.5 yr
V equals 192.1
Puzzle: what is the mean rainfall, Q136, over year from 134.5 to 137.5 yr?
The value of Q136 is 199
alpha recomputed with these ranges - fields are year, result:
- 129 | 195.7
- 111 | 226.8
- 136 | 202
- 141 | 191.3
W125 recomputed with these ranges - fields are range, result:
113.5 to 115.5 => 215.1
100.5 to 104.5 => 226.6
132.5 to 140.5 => 188.5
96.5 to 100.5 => 230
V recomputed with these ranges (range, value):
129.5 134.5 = 189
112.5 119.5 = 213.2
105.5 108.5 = 216.5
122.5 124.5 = 208.6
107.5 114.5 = 216.3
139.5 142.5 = 186.5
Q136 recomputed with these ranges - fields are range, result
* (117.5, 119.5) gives 217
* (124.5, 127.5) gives 205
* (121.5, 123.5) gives 216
